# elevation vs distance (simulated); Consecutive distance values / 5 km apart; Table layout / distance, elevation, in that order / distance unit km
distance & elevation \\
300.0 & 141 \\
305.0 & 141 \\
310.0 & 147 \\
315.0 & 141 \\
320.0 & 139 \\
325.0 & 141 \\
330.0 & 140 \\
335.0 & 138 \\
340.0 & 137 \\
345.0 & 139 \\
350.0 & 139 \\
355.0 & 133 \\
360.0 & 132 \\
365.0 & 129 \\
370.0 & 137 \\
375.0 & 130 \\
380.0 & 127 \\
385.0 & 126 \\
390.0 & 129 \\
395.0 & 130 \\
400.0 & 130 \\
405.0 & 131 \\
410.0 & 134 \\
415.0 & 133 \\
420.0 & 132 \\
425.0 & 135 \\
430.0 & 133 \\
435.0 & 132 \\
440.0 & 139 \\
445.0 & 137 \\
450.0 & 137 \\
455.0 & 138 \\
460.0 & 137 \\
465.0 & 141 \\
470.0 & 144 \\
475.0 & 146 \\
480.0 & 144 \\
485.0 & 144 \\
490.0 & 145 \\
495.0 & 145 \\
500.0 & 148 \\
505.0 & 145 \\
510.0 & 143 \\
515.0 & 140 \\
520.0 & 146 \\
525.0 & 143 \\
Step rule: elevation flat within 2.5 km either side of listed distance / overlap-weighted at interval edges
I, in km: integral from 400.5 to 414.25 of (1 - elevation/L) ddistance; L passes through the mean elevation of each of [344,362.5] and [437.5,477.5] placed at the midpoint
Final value 0.56 km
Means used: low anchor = 135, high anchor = 140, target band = 132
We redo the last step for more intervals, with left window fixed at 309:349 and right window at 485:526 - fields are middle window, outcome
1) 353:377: 1.47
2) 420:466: 2.15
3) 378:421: 3.50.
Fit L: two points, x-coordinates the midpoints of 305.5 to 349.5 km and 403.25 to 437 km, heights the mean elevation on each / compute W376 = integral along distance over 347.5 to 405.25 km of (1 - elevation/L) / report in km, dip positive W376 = 2.24 km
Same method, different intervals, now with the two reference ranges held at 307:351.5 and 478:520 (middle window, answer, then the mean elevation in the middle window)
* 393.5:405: 0.9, 130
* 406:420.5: 0.9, 133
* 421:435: 0.9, 133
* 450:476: 0.5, 141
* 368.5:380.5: 0.8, 132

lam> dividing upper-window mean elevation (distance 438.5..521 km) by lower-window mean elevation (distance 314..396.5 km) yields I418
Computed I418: 1.1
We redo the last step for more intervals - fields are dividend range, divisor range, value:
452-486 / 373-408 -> 1.10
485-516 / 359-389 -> 1.11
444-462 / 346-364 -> 1.02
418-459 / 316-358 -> 0.98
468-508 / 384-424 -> 1.11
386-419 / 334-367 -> 0.97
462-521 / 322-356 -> 1.04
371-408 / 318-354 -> 0.93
